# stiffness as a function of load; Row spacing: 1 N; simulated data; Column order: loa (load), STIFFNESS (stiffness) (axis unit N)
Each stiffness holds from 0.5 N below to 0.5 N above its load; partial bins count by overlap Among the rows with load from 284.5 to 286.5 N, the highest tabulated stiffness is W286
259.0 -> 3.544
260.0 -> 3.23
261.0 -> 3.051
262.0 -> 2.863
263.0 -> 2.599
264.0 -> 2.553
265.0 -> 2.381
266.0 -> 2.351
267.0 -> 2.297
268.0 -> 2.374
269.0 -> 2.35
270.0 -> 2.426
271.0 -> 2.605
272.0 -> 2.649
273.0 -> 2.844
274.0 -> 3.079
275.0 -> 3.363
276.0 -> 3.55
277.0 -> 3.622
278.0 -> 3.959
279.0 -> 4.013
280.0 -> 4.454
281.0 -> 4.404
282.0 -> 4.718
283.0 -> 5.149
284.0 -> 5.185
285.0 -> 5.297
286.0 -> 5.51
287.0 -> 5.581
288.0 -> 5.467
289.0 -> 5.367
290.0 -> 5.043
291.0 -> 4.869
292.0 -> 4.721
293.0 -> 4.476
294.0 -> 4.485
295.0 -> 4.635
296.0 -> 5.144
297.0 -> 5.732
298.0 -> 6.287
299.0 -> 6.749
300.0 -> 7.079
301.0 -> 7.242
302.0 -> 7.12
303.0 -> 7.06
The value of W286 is 5.51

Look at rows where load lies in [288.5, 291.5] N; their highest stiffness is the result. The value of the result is 5.367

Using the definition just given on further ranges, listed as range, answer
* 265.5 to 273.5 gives 2.844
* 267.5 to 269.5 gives 2.374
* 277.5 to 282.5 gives 4.718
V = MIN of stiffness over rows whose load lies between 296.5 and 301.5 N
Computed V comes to 5.732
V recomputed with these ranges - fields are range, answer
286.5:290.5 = 5.043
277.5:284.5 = 3.959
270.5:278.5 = 2.605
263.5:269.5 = 2.297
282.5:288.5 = 5.149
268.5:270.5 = 2.35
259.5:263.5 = 2.599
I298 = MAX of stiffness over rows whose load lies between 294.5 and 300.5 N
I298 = 7.079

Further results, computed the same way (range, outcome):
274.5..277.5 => 3.622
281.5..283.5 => 5.149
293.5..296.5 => 5.144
